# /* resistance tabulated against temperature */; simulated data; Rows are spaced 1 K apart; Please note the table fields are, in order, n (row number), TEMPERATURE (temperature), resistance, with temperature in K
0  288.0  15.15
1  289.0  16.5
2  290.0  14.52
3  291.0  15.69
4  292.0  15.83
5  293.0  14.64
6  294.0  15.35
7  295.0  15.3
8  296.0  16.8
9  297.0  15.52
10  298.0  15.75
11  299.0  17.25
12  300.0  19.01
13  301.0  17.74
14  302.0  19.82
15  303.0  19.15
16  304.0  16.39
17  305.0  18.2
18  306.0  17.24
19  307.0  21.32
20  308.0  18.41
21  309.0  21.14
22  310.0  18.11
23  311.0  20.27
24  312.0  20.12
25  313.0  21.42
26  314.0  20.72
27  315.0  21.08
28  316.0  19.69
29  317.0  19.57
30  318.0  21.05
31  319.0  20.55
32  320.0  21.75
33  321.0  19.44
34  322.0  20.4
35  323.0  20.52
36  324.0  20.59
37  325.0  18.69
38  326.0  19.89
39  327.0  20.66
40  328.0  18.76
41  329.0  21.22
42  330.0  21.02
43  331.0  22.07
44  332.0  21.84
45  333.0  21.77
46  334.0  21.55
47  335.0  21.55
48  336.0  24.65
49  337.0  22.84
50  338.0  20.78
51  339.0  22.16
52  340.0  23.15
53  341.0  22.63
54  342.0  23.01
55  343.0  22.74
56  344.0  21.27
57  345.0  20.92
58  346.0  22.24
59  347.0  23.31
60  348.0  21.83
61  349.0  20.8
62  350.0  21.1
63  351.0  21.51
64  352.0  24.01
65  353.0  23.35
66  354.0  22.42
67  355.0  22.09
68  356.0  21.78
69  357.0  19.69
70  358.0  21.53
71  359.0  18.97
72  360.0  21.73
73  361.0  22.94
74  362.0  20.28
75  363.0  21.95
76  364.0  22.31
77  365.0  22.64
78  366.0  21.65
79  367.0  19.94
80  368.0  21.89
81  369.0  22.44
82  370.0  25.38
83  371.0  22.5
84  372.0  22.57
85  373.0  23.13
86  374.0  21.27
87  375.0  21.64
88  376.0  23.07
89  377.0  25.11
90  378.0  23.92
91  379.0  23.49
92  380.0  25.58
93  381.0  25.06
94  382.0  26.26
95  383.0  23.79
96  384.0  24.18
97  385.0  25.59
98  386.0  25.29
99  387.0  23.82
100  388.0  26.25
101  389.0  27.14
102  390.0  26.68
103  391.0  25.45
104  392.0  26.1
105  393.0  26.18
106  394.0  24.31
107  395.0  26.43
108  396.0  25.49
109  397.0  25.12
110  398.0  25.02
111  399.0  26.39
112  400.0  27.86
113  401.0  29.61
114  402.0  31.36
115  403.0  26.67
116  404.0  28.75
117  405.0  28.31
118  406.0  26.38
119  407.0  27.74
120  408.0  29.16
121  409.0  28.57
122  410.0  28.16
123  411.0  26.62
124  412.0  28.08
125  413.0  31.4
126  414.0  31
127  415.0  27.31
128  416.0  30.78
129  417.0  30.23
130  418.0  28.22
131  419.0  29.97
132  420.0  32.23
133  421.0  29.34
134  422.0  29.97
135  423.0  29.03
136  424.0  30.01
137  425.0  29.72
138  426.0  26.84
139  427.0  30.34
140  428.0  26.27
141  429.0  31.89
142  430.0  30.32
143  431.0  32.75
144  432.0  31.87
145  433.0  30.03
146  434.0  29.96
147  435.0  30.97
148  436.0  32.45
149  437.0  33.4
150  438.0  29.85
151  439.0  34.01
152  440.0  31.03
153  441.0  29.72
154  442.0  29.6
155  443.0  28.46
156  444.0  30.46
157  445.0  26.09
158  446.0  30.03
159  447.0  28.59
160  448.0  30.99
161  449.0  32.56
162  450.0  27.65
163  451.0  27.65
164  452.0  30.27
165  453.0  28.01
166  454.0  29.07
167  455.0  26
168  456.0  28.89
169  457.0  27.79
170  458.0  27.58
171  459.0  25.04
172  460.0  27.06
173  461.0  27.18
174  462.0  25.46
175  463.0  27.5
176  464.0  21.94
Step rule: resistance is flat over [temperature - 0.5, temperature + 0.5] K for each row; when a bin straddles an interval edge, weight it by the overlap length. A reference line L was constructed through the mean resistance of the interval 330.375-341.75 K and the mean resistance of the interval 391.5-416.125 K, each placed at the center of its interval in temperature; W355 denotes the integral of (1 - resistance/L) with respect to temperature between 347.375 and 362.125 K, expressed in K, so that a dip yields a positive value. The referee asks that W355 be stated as 1.3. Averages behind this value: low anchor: 22.3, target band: 21.7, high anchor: 27.7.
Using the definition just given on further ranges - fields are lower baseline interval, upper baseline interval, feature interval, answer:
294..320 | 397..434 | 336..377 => 2.4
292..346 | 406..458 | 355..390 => 2.0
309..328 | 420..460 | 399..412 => -0.6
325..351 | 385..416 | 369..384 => 0.8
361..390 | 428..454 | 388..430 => -1.9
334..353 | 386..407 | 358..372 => 1.2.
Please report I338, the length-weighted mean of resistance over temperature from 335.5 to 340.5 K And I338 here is 22.7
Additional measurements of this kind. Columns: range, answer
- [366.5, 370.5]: 22.4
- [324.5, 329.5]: 19.8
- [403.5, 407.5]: 27.8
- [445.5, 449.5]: 30.5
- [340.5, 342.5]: 22.8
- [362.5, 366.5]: 22.1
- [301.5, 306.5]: 18.2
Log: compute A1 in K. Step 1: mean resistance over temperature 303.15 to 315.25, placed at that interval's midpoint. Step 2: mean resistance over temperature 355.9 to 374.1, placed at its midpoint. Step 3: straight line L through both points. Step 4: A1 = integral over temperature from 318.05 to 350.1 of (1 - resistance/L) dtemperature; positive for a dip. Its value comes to -1.4 K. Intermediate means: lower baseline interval 19.5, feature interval 21.4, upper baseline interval 21.8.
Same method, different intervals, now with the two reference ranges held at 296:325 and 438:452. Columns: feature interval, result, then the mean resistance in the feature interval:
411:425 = -1.0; 29.7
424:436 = -0.7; 30.2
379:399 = 0.0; 25.4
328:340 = -0.4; 21.9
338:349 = -0.2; 22.2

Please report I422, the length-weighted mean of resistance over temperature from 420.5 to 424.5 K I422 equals 29.6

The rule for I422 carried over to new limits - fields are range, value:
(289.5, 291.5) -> 15.1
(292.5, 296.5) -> 15.5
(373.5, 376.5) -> 22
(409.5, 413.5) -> 28.6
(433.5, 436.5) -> 31.1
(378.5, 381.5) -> 24.7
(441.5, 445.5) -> 28.7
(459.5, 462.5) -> 26.6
